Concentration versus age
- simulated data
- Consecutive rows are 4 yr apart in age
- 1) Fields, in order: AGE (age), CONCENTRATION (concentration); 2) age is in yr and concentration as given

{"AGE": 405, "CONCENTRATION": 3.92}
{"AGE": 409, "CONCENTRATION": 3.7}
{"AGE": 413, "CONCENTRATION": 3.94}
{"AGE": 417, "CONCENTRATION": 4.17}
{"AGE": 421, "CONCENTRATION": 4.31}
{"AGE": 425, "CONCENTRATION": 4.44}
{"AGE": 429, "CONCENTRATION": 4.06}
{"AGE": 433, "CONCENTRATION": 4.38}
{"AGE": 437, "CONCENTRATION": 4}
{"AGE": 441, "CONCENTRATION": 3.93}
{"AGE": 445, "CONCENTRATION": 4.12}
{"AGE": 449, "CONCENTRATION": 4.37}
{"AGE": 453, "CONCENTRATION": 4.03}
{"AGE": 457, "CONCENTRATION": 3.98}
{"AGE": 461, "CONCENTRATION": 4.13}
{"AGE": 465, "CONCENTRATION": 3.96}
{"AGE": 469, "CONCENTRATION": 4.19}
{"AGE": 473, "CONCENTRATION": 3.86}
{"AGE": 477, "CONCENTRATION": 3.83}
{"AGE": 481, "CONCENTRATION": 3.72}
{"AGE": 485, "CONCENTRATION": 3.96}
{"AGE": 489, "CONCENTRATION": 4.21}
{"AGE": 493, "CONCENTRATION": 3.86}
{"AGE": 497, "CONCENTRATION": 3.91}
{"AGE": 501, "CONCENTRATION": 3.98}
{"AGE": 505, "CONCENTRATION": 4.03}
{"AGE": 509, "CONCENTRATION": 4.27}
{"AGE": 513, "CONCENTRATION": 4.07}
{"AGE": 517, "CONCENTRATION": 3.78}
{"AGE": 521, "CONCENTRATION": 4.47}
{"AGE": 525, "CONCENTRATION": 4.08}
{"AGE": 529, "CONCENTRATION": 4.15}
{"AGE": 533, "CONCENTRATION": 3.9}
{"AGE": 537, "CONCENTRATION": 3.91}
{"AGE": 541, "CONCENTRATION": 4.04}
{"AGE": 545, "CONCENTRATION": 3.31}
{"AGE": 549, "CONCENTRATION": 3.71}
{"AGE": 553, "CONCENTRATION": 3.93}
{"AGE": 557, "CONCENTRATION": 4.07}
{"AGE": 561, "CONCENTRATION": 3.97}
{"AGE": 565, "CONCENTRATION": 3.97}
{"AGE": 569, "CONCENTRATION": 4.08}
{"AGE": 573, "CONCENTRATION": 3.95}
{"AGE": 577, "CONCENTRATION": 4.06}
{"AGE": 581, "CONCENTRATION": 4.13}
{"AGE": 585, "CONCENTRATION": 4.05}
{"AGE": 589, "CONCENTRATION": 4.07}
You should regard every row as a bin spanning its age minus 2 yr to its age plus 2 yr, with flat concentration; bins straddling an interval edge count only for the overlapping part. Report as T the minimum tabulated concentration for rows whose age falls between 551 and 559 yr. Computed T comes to 3.93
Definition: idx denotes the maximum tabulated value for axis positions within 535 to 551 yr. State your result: 4.04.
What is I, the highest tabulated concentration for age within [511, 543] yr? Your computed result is 4.47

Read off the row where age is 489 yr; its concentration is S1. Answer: 4.21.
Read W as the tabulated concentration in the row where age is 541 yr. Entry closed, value 4.04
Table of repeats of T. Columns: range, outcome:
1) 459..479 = 3.83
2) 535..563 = 3.31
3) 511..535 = 3.78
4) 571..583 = 3.95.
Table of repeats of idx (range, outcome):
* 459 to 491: 4.21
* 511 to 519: 4.07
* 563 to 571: 4.08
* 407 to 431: 4.44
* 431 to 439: 4.38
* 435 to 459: 4.37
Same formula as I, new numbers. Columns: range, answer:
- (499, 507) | 4.03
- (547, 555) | 3.93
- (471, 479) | 3.86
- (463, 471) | 4.19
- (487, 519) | 4.27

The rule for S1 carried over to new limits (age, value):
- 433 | 4.38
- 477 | 3.83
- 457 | 3.98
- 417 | 4.17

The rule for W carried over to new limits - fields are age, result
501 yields 3.98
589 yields 4.07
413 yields 3.94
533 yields 3.9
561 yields 3.97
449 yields 4.37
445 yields 4.12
